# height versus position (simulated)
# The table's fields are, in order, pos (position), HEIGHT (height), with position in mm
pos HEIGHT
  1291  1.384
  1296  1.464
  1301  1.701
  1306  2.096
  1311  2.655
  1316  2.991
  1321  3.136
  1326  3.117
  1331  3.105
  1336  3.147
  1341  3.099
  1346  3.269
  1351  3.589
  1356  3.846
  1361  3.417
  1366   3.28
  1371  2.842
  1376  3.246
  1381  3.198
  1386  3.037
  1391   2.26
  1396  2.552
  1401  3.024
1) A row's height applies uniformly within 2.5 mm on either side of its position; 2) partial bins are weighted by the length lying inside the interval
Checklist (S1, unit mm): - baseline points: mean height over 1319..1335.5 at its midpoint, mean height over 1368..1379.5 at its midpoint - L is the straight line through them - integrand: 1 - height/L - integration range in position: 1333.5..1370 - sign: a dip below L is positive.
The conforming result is -3.10 mm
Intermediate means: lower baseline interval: 3.12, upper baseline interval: 3.07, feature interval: 3.36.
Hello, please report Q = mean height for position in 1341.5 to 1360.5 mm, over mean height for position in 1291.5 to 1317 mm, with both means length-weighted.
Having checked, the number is 1.7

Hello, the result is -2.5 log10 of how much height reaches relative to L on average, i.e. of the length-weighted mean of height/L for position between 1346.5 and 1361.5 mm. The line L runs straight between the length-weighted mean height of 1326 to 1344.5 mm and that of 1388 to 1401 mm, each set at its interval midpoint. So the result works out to -0.22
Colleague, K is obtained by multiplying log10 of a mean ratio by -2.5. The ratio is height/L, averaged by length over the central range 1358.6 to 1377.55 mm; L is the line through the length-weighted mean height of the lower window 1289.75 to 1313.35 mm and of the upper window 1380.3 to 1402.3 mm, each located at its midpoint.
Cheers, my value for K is -0.25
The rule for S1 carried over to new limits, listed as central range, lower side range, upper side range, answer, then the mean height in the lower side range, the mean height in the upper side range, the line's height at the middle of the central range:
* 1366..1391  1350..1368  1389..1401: -0.2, 3.54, 2.54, 3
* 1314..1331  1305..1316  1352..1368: -1.8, 2.55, 3.53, 2.79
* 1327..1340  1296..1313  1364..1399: -4.2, 2.03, 2.91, 2.37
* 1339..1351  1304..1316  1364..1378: -1.7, 2.52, 3.11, 2.86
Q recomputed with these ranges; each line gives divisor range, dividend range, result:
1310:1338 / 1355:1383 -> 1.08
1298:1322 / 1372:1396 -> 1.18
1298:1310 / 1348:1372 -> 1.74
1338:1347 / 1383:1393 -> 0.85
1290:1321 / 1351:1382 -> 1.54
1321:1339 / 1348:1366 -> 1.14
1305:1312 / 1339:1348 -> 1.34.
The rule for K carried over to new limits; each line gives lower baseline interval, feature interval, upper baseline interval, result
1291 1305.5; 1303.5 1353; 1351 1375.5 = -0.245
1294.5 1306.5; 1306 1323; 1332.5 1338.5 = -0.218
